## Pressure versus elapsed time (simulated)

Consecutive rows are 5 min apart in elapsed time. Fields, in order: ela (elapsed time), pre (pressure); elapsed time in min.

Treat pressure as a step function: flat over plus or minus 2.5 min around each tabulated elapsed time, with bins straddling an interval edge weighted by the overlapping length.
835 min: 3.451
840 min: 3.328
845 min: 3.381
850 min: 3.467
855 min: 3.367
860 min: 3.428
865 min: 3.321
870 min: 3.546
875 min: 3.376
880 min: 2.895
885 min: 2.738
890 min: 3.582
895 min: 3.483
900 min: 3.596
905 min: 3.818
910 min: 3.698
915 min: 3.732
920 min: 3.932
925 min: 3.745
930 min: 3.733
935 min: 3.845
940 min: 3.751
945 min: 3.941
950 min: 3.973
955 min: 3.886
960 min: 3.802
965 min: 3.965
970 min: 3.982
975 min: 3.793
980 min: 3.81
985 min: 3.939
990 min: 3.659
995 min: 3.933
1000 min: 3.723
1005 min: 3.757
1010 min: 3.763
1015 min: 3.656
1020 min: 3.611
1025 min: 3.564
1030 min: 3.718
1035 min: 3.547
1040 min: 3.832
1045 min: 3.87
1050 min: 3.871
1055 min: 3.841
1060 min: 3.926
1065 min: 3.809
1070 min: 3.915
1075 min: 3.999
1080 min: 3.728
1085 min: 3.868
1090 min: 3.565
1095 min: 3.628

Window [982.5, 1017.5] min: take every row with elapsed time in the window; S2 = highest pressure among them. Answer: 3.939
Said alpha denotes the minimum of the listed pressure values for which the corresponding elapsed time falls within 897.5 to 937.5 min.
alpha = 3.596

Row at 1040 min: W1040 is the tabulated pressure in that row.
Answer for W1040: 3.832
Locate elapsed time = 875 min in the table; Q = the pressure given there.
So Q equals 3.376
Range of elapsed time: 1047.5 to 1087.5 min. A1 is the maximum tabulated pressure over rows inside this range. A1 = 3.999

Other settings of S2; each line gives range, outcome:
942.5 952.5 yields 3.973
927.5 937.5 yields 3.845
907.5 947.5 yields 3.941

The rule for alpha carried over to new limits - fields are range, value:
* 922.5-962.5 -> 3.733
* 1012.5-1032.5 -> 3.564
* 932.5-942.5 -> 3.751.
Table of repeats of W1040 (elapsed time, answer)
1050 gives 3.871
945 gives 3.941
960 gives 3.802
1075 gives 3.999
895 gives 3.483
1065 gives 3.809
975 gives 3.793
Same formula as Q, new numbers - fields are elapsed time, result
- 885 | 2.738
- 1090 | 3.565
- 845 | 3.381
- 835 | 3.451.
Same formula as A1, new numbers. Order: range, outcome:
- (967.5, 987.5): 3.982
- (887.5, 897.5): 3.582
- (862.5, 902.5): 3.596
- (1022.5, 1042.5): 3.832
